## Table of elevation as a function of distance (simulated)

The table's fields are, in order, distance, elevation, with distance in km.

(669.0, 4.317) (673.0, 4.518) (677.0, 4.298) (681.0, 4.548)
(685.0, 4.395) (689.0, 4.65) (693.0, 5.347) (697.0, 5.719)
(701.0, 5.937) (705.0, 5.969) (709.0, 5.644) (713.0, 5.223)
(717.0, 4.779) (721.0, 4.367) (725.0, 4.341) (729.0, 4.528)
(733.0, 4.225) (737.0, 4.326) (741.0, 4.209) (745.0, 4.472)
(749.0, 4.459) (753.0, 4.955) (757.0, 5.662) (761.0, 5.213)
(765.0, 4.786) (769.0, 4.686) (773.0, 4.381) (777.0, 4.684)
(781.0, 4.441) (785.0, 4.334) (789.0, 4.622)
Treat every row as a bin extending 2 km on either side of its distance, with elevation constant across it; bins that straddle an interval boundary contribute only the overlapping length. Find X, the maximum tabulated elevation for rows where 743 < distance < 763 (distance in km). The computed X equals 5.662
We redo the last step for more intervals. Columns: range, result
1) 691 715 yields 5.969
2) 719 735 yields 4.528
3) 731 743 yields 4.326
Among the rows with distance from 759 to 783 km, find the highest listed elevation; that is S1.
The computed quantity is 5.213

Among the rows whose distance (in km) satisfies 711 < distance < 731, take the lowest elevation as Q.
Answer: 4.341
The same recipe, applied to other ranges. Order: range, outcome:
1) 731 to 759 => 4.209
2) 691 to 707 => 5.347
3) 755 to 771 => 4.686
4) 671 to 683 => 4.298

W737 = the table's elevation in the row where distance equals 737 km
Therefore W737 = 4.326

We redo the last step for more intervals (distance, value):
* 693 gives 5.347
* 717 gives 4.779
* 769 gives 4.686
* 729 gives 4.528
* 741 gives 4.209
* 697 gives 5.719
